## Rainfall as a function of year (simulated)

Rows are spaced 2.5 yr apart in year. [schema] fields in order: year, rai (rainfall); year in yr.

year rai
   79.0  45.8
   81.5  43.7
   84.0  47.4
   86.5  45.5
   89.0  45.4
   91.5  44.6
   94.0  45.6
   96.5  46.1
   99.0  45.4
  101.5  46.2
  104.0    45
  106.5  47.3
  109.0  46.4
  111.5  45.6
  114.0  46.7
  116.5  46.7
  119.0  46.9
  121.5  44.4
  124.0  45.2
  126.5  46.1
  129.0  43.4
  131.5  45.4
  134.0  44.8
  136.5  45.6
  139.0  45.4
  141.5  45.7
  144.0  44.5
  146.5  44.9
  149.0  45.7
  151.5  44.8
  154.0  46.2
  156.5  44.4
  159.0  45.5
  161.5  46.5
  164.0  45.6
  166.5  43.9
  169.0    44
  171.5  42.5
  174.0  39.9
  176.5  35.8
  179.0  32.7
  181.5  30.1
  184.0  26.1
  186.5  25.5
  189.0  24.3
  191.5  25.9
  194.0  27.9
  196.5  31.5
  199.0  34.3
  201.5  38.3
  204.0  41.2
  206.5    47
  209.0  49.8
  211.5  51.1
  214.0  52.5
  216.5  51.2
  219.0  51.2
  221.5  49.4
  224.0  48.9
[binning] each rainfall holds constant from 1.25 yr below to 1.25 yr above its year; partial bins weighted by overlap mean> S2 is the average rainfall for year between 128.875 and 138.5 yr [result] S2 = 45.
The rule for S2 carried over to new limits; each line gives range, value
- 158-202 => 35.5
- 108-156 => 45.5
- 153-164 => 45.6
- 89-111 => 45.8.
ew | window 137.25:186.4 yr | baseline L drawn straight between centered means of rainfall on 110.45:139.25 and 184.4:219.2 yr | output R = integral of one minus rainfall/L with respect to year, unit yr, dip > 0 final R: 1.1 yr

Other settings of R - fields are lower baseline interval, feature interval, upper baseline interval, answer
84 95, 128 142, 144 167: 0.1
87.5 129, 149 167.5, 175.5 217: -2.2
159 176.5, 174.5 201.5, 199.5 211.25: 8.4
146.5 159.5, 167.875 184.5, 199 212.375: 3.2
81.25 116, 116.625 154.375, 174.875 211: -3.8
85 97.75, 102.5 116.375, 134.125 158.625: -0.3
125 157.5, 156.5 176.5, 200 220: 1.1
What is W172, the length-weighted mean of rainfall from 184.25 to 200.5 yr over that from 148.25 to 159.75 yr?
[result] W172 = 0.6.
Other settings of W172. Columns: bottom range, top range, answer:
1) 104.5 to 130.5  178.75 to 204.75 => 0.66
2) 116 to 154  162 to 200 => 0.76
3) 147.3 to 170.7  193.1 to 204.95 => 0.77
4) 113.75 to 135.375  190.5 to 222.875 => 0.94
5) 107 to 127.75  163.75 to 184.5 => 0.82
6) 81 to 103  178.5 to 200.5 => 0.63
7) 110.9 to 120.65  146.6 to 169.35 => 0.97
